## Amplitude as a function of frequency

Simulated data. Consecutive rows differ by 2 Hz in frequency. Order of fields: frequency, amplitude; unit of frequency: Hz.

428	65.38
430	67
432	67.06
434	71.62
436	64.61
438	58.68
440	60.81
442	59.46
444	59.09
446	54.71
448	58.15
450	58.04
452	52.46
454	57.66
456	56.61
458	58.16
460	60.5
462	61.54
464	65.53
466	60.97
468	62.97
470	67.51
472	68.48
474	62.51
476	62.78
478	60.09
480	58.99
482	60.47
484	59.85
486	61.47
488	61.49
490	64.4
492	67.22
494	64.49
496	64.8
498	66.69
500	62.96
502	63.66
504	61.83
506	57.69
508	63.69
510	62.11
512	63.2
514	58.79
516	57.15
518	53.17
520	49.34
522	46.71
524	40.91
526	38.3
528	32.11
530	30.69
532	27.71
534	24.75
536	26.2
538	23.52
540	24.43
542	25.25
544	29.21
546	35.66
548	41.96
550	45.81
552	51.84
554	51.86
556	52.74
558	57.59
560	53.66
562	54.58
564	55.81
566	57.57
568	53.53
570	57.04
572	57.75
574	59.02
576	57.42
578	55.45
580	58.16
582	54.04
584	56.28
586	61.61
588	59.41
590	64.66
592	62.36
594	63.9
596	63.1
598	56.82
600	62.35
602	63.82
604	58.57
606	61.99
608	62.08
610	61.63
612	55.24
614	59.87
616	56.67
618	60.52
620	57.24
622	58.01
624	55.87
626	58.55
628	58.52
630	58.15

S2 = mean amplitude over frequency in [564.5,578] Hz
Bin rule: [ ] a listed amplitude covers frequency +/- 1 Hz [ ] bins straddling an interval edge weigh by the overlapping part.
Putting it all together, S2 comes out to 56.9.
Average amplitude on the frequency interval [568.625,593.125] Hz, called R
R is 58.5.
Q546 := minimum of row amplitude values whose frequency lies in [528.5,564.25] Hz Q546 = 23.52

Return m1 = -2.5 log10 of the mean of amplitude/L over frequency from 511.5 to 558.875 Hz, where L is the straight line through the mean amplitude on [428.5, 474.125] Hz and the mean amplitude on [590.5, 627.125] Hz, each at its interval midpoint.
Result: 0.428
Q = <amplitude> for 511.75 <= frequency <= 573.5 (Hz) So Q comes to 44.4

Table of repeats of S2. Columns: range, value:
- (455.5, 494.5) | 62.3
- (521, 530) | 38.5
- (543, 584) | 52.1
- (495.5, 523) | 59.3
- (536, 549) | 29.7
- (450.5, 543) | 54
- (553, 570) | 54.8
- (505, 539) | 44.5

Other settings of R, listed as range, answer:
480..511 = 62.7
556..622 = 58.6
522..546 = 30.4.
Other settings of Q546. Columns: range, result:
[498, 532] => 27.71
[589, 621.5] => 55.24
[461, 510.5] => 57.69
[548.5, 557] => 45.81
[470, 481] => 58.99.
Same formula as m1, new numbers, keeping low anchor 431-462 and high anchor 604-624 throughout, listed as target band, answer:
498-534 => 0.17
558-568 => 0.07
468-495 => -0.06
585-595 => -0.06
